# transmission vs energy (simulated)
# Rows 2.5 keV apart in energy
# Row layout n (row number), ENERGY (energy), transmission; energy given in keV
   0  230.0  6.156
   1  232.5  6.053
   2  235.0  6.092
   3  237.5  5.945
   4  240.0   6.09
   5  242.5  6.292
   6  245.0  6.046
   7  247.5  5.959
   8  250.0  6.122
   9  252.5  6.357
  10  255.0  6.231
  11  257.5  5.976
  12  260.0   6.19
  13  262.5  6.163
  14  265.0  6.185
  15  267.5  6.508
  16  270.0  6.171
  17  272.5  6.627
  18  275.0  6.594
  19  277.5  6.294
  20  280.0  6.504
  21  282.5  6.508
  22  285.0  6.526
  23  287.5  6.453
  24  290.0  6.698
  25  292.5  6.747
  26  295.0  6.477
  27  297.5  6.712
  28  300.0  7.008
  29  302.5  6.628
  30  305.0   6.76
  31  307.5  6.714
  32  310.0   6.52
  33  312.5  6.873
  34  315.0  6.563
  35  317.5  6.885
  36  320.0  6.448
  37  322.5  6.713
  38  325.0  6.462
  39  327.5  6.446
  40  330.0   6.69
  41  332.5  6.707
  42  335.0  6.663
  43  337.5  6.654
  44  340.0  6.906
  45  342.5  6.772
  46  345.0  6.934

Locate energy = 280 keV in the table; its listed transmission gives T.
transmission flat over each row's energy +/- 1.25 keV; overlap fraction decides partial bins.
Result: 6.504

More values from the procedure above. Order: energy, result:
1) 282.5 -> 6.508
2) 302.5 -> 6.628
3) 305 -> 6.76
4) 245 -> 6.046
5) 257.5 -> 5.976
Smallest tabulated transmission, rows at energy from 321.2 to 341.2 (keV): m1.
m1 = 6.446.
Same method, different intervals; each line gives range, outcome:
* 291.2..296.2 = 6.477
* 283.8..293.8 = 6.453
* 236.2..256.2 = 5.945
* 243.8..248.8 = 5.959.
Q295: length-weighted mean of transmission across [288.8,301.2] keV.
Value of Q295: 6.73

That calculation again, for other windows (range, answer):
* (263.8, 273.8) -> 6.37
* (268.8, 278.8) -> 6.42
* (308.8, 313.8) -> 6.7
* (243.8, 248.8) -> 6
